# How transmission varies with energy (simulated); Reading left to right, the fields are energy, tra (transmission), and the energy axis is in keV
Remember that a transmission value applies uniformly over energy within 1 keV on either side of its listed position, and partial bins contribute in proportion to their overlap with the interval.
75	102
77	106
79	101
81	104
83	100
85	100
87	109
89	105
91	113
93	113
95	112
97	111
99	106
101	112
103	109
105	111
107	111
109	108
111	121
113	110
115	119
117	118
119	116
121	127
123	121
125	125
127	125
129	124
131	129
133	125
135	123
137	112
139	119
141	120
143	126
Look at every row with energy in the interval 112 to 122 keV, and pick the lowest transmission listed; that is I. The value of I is 110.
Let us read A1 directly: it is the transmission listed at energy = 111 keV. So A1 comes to 121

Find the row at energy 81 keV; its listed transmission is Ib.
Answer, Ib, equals 104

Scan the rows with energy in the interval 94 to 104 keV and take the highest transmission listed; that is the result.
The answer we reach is 112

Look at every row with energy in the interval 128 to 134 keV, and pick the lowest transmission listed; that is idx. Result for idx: 124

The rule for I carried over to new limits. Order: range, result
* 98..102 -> 106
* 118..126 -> 116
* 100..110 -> 108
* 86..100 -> 105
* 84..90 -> 100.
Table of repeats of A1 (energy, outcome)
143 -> 126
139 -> 119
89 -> 105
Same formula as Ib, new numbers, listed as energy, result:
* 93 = 113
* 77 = 106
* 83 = 100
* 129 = 124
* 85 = 100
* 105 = 111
